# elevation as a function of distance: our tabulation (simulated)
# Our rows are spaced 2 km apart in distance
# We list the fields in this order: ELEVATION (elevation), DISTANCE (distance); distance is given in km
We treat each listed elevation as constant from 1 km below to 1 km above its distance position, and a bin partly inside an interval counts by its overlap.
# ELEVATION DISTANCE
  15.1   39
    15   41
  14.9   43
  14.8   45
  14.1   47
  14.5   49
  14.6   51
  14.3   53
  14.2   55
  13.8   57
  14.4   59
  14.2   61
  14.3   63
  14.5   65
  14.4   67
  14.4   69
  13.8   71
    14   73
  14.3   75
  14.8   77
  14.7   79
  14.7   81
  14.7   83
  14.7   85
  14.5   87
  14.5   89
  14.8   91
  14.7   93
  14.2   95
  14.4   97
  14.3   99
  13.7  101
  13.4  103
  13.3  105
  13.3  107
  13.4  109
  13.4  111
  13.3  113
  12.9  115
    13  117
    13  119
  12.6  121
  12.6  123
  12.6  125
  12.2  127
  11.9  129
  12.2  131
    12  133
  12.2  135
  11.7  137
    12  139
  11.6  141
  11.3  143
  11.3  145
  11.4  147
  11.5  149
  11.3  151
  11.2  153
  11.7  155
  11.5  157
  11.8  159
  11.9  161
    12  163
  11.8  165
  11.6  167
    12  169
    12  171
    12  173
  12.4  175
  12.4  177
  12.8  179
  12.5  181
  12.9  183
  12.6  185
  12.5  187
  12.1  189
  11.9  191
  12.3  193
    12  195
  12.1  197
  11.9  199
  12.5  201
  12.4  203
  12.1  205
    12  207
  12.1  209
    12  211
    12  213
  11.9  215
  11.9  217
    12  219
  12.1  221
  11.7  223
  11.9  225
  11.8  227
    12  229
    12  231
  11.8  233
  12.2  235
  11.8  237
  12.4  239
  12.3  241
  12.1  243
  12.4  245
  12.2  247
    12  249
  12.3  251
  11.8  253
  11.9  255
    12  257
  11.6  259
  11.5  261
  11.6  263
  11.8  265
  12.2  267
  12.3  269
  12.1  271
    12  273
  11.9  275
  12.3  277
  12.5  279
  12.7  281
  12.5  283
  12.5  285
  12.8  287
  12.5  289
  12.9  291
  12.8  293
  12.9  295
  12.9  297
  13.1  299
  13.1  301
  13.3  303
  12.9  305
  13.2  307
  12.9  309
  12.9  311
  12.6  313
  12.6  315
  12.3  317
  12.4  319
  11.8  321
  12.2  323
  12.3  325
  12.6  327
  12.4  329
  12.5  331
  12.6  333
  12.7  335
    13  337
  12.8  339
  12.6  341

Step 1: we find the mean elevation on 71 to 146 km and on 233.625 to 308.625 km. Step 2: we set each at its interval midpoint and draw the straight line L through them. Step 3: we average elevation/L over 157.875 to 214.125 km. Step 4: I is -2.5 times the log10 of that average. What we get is 0.06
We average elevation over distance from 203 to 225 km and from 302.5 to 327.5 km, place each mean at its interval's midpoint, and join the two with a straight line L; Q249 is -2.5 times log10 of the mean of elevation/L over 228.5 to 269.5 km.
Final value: 0.018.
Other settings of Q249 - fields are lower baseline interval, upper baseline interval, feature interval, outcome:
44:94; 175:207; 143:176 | 0.10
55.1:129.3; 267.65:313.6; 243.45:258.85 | 0.07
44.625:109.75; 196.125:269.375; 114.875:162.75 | 0.12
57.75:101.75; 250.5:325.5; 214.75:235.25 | 0.10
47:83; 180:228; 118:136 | 0.08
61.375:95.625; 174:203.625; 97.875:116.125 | 0.04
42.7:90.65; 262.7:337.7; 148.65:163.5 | 0.18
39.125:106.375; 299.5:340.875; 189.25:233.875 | 0.12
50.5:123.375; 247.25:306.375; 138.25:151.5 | 0.18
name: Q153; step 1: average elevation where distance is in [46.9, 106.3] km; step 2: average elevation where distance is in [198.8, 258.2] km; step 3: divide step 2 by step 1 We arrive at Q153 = 0.84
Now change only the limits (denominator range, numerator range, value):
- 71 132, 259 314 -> 0.92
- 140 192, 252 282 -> 1.01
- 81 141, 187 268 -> 0.90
